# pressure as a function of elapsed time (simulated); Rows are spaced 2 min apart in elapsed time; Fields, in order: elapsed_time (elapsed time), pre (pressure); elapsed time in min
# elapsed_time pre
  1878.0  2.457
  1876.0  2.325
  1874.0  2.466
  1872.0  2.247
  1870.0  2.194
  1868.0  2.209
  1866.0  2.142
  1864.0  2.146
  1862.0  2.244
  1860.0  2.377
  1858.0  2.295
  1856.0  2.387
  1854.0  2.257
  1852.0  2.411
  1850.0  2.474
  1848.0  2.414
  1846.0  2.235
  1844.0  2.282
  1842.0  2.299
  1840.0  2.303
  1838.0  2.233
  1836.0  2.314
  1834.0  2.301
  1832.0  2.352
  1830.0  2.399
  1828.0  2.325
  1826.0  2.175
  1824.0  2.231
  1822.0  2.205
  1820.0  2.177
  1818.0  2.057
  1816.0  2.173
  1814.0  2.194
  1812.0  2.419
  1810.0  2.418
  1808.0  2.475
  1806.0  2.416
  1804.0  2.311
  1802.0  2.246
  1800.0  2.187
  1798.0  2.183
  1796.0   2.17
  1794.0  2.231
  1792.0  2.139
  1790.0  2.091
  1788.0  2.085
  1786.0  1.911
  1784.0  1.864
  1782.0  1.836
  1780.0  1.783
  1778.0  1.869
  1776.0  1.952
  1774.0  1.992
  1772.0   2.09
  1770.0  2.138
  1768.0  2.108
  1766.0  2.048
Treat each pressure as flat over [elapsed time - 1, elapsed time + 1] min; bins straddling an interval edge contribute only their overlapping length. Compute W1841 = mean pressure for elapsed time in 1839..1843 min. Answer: 2.3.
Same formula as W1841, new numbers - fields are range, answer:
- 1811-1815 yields 2.31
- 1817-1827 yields 2.17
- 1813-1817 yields 2.18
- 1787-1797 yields 2.14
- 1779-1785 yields 1.83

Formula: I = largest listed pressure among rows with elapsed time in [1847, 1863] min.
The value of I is 2.474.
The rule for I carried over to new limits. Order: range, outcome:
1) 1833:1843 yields 2.314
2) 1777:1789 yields 2.085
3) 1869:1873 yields 2.247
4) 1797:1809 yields 2.475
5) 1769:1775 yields 2.138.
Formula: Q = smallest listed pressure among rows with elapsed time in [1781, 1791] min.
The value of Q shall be 1.836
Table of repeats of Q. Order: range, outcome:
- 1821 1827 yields 2.175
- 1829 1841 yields 2.233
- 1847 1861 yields 2.257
